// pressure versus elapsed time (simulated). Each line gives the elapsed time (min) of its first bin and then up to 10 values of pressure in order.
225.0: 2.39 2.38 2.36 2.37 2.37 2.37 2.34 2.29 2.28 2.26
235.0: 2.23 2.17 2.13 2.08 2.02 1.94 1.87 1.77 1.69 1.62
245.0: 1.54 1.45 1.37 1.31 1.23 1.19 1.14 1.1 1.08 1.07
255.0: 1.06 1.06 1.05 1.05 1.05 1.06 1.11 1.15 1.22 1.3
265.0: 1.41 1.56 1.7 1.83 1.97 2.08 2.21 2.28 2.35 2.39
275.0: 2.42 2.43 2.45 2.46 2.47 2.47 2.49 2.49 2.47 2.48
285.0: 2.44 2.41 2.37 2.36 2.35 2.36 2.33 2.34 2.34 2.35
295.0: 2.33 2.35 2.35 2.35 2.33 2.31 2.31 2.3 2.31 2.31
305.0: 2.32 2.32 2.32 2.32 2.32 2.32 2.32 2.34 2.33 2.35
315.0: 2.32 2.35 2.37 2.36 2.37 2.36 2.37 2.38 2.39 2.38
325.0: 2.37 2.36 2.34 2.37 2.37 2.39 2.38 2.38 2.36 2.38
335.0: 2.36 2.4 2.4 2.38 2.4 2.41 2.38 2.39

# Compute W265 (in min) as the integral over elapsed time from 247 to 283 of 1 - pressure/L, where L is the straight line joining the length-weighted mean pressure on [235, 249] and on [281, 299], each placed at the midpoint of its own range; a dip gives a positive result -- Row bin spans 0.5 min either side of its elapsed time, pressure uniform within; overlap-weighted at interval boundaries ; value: 7.1 min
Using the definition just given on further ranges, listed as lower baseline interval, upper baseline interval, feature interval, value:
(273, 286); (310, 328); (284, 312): 0.8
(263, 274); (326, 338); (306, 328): -0.9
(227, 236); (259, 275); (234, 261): 7.6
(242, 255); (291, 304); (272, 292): -4.1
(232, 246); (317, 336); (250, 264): 6.5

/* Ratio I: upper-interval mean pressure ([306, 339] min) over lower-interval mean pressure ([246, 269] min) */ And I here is 1.9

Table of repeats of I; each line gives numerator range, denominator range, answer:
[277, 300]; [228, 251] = 1.27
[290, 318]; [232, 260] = 1.50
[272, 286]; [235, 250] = 1.41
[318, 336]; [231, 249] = 1.26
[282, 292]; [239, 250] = 1.52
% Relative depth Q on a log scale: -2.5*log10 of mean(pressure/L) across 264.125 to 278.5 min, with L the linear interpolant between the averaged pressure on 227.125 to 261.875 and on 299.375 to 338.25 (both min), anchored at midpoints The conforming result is -0.101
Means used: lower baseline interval 1.64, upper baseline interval 2.35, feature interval 2.09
